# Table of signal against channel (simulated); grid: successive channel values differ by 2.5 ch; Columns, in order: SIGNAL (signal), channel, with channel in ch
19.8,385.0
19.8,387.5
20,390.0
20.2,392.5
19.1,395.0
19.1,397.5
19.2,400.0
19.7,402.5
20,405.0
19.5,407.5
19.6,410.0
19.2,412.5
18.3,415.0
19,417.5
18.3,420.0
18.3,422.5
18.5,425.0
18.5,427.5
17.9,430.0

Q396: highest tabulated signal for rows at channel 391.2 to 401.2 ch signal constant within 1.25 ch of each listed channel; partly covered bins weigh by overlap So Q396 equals 20.2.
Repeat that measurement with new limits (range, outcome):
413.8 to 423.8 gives 19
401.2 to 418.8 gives 20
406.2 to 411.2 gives 19.6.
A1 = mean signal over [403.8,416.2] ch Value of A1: 19.3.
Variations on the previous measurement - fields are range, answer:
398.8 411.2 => 19.6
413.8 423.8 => 18.5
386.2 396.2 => 19.8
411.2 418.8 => 18.8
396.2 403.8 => 19.3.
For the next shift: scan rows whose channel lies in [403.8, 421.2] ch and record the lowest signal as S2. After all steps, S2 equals 18.3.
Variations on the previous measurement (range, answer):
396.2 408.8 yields 19.1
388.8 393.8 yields 20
